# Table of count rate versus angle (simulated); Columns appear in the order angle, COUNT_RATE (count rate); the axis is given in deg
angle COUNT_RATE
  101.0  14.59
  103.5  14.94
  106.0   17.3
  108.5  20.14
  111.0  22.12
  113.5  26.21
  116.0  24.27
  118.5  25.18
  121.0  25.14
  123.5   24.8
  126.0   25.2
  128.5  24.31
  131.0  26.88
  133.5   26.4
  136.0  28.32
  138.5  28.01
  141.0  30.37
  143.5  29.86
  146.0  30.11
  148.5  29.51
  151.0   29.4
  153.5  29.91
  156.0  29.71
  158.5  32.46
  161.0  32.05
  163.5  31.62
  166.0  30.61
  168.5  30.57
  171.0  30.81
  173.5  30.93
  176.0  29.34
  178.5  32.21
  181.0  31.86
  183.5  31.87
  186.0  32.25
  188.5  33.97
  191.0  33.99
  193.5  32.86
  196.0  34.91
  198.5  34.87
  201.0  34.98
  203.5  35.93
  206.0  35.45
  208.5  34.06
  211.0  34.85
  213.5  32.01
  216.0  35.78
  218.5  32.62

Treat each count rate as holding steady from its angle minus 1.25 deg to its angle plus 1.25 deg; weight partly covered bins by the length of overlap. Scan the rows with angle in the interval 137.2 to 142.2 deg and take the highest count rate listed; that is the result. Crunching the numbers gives 30.37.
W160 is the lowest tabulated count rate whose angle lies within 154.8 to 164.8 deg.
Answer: 29.71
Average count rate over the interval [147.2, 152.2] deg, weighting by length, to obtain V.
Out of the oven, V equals 29.5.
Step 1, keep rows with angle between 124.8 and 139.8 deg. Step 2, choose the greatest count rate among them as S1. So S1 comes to 28.32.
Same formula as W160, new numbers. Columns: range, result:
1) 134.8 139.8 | 28.01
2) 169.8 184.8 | 29.34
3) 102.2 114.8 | 14.94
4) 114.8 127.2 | 24.27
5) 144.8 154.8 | 29.4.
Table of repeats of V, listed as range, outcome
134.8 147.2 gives 29.3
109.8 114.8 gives 24.2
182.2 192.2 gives 33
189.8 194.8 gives 33.4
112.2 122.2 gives 25.2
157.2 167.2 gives 31.7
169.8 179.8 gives 30.8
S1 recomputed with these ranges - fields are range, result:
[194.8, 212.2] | 35.93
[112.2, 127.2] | 26.21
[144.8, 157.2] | 30.11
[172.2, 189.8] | 33.97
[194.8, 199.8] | 34.91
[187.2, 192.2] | 33.99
